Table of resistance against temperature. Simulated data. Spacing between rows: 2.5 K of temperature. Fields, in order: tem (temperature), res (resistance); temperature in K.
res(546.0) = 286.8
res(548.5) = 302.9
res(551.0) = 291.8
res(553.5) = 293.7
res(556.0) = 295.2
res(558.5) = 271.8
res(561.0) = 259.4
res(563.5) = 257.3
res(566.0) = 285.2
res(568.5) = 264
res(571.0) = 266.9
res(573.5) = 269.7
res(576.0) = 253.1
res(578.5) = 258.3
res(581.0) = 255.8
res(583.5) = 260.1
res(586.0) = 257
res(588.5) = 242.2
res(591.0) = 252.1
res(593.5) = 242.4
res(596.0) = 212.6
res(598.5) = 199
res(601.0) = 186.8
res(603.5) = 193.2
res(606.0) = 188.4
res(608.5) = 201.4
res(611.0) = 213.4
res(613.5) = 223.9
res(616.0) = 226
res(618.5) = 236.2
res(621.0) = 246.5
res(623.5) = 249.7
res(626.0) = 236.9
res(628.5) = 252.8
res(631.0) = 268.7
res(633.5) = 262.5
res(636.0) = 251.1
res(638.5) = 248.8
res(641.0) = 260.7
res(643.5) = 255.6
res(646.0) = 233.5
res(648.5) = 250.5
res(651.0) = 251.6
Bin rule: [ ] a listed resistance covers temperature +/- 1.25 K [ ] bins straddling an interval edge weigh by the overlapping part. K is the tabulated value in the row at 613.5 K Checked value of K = 223.9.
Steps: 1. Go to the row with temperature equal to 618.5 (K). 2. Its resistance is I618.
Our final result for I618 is 236.2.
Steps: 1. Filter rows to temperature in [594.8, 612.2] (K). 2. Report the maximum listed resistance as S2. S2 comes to 213.4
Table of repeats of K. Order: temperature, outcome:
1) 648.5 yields 250.5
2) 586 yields 257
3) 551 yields 291.8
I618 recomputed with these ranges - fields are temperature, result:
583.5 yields 260.1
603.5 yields 193.2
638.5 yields 248.8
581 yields 255.8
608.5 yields 201.4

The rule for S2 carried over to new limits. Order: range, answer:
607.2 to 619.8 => 236.2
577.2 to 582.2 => 258.3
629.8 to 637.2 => 268.7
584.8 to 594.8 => 257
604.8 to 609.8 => 201.4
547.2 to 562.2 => 302.9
